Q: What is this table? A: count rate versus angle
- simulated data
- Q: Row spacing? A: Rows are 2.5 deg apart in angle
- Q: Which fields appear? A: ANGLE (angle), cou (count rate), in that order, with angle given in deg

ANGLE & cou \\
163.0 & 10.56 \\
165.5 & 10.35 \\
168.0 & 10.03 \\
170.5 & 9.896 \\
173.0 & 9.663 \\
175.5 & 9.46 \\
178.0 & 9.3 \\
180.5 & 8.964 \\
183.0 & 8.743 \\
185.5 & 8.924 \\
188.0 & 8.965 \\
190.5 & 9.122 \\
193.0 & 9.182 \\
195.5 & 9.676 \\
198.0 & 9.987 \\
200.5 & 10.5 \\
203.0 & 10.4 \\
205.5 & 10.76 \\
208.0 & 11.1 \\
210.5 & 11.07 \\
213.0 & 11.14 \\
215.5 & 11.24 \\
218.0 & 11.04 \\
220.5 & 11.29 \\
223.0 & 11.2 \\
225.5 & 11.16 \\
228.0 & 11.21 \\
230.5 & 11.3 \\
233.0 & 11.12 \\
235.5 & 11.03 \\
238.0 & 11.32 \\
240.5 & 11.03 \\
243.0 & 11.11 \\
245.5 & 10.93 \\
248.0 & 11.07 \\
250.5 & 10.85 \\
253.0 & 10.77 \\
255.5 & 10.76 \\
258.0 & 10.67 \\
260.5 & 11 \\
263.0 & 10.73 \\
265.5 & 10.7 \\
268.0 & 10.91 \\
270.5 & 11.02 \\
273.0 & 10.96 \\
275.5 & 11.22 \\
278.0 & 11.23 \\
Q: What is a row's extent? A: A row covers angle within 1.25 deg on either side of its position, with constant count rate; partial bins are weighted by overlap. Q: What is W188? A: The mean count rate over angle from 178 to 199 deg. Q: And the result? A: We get 9.19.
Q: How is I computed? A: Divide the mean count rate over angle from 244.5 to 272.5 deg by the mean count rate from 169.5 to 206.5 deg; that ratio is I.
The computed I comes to 1.1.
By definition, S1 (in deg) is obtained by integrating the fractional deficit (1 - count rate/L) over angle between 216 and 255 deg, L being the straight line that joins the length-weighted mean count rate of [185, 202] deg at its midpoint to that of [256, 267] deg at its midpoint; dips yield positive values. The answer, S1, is -3.0 deg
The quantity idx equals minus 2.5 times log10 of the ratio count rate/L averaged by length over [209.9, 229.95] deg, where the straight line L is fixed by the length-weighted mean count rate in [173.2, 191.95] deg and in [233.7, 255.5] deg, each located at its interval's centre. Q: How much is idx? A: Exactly -0.09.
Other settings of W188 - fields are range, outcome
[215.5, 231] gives 11.2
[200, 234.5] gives 11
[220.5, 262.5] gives 11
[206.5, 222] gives 11.1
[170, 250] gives 10.4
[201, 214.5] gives 10.9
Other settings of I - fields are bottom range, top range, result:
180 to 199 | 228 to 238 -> 1.22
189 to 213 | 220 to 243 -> 1.09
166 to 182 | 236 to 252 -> 1.15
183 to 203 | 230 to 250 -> 1.17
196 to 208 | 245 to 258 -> 1.04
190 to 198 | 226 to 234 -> 1.19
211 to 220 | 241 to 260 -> 0.98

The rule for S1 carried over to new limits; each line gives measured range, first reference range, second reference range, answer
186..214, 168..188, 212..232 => 0.37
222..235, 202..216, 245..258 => -0.34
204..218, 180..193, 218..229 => -0.81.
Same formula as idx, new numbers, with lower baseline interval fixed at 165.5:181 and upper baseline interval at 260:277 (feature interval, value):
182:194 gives 0.10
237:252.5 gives -0.04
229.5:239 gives -0.07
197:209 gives -0.05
